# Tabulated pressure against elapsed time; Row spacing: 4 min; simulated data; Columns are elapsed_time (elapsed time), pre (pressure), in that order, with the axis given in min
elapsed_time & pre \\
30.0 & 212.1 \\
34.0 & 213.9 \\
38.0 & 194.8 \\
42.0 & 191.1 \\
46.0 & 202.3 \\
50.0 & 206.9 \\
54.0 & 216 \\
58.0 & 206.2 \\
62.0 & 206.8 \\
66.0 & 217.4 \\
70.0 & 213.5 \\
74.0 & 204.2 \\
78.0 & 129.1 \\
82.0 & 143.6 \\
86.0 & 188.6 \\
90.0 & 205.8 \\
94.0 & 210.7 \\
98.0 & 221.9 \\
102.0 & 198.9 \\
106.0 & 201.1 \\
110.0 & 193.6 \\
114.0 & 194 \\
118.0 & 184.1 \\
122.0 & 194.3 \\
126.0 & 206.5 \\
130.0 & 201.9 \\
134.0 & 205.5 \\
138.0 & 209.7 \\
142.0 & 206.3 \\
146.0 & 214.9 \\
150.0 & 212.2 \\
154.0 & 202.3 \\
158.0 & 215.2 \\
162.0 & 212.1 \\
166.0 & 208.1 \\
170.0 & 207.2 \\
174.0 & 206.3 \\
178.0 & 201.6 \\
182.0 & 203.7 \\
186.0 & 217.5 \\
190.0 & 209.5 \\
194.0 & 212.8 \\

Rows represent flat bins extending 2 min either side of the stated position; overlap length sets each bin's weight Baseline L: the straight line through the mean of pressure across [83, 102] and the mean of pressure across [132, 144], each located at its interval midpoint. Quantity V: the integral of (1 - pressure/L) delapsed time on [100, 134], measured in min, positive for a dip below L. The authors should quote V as 1.3 min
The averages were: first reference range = 203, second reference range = 207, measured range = 197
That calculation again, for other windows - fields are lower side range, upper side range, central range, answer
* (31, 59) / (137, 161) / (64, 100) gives 2.4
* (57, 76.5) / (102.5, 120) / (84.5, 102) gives -0.6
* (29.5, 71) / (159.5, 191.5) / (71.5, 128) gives 4.4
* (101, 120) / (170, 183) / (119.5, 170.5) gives -2.0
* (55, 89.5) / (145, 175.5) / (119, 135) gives 0.1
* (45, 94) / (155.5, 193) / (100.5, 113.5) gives 0.2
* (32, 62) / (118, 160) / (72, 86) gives 2.9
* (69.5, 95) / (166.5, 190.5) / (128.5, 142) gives -0.7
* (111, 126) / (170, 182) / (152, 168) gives -0.6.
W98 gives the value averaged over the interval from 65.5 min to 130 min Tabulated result 194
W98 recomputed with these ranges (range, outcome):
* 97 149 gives 202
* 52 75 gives 211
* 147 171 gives 210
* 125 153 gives 208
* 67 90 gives 180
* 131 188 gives 209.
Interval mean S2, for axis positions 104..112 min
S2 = 197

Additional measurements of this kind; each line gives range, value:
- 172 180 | 204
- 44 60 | 208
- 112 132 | 196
